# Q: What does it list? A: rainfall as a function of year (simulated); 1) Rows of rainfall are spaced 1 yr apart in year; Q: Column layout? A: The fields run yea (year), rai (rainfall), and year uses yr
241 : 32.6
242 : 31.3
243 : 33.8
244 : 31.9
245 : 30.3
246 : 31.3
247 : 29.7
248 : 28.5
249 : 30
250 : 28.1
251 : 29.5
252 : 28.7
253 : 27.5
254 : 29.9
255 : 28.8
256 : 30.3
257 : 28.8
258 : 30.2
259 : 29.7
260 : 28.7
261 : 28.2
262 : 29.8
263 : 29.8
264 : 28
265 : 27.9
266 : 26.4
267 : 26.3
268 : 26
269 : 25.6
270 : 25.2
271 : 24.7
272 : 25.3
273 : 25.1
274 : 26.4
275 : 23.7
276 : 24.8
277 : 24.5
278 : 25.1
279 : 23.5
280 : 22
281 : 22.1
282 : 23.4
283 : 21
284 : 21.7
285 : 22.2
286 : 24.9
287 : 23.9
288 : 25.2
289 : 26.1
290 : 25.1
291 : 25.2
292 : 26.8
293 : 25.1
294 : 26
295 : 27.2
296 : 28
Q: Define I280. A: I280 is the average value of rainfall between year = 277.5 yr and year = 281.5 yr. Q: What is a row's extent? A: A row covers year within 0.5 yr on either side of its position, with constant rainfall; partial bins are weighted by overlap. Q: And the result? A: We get 23.2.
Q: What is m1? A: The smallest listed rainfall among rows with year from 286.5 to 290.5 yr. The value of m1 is 23.9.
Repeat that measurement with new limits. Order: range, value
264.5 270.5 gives 25.2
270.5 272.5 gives 24.7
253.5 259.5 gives 28.8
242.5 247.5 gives 29.7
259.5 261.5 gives 28.2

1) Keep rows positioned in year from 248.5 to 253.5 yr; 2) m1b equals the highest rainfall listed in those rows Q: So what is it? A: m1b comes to 30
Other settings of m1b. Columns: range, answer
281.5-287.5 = 24.9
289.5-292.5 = 26.8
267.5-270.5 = 26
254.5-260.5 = 30.3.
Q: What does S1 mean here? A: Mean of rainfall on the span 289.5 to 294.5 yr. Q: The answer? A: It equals 25.6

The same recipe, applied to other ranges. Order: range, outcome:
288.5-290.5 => 25.6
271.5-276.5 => 25.1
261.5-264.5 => 29.2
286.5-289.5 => 25.1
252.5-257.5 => 29.1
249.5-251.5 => 28.8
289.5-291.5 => 25.1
